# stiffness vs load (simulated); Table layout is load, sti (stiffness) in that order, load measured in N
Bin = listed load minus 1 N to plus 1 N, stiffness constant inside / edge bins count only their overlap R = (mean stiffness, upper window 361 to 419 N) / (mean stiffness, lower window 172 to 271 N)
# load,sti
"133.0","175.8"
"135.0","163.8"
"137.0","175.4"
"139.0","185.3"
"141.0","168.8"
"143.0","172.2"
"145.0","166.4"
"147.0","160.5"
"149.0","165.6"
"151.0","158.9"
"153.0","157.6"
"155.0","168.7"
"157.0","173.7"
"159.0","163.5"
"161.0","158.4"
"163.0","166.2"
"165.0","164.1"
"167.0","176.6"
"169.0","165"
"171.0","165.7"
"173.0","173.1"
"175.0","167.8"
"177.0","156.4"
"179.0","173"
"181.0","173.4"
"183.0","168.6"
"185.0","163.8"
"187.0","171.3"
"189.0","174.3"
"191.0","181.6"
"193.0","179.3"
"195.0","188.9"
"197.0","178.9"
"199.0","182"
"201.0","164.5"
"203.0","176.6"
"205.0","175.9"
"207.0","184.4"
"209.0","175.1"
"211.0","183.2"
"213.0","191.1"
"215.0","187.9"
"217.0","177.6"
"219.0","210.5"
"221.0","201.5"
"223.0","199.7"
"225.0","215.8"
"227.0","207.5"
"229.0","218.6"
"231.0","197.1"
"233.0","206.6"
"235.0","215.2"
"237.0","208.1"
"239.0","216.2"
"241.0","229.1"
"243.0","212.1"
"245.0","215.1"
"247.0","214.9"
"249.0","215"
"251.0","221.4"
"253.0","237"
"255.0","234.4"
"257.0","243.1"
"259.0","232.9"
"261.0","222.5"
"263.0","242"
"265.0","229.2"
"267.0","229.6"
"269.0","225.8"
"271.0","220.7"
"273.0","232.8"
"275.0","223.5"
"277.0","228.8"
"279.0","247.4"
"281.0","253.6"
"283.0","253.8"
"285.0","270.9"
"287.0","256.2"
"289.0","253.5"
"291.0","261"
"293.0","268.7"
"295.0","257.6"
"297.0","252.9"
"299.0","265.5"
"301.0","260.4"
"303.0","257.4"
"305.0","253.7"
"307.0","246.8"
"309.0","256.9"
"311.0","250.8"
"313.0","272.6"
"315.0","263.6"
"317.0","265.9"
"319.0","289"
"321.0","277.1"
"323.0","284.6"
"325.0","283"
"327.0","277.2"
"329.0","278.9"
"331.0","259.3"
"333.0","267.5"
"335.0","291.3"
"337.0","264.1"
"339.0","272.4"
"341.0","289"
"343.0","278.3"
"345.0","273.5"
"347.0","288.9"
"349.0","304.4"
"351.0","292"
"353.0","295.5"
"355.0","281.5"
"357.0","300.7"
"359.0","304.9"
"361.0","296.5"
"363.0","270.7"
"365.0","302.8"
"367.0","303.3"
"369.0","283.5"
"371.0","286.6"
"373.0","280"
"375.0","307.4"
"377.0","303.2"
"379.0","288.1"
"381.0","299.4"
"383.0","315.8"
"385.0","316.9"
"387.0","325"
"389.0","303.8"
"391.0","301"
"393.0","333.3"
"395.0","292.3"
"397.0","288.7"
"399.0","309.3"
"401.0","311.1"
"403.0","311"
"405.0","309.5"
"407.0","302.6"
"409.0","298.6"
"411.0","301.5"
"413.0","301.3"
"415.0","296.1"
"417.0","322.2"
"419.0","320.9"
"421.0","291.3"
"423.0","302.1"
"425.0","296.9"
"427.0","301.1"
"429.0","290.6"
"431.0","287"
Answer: 1.52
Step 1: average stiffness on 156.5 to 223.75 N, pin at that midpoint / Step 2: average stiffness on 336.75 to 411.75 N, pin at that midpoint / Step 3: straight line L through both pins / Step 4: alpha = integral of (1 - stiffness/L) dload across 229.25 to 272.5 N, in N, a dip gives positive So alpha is -1.2 N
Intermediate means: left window 176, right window 297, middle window 222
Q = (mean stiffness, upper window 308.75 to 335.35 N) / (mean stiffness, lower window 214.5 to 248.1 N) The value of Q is 1.31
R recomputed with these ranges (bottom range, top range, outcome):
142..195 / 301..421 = 1.72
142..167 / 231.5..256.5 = 1.33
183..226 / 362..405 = 1.64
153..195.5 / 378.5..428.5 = 1.80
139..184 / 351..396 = 1.79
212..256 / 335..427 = 1.42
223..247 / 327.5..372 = 1.34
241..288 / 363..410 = 1.30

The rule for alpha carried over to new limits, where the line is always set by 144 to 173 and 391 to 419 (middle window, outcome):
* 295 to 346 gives -2.2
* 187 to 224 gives 1.6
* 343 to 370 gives -1.3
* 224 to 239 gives -0.2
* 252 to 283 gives -0.9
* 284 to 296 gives -1.0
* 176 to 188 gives 0.7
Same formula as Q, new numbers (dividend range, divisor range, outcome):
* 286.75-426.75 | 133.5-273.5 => 1.50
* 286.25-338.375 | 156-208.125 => 1.55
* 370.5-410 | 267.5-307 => 1.22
